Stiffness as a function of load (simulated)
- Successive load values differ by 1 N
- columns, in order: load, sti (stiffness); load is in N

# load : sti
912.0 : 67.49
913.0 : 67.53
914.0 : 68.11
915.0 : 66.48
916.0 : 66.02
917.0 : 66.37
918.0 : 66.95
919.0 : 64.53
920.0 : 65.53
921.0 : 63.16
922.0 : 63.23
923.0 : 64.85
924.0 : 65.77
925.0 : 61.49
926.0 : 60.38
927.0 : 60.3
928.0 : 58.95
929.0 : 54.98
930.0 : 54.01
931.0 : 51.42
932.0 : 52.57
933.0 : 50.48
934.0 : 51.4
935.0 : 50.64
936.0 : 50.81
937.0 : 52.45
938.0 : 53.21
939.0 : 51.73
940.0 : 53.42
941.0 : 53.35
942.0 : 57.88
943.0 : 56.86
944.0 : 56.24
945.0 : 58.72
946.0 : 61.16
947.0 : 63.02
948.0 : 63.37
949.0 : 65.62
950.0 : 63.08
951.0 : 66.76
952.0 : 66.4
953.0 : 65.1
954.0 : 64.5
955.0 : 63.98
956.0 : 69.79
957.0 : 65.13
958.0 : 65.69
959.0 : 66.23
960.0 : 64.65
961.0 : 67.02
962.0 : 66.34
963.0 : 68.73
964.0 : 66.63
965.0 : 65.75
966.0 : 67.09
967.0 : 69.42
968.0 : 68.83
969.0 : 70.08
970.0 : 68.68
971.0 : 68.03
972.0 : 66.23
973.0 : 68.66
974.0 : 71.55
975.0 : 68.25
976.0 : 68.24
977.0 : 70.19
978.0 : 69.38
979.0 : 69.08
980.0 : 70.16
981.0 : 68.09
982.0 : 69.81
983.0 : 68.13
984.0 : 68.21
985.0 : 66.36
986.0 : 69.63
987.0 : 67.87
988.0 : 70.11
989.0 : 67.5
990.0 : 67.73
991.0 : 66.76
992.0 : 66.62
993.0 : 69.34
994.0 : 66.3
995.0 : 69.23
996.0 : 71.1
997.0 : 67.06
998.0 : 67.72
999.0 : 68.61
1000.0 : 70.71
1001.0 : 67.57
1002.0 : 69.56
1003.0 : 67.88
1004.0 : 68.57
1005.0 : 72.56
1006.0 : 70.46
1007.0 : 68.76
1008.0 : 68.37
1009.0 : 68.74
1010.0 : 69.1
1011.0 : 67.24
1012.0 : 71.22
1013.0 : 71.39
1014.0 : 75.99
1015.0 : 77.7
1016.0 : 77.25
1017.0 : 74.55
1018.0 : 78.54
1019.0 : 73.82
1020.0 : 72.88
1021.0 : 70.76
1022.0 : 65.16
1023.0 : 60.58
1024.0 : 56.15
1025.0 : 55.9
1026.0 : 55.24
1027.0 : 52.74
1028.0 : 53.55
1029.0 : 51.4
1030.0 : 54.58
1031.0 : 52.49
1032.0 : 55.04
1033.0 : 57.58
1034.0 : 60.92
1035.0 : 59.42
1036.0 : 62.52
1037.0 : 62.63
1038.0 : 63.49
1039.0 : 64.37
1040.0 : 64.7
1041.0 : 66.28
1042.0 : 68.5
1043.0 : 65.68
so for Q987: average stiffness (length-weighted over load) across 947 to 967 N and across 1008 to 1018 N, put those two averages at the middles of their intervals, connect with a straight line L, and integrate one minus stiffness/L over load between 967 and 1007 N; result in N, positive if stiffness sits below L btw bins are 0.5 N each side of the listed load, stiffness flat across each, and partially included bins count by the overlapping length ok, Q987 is 0.4 N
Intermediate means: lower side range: 65.9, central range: 68.7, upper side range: 72.7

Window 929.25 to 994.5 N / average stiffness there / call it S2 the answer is 63.8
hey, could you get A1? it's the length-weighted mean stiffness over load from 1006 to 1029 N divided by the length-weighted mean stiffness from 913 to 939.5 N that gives 1.14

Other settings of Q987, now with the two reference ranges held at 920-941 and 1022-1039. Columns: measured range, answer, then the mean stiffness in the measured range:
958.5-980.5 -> -4.4 N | 68.1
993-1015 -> -4.7 N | 69.6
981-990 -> -1.8 N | 68.4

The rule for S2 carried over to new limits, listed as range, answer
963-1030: 67.9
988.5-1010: 68.6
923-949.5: 56.7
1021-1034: 56.6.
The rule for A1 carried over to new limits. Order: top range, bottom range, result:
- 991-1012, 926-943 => 1.28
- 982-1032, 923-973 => 1.09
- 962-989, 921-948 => 1.21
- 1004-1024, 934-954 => 1.21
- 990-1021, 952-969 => 1.06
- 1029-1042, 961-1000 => 0.88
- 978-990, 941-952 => 1.12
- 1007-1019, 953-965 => 1.10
